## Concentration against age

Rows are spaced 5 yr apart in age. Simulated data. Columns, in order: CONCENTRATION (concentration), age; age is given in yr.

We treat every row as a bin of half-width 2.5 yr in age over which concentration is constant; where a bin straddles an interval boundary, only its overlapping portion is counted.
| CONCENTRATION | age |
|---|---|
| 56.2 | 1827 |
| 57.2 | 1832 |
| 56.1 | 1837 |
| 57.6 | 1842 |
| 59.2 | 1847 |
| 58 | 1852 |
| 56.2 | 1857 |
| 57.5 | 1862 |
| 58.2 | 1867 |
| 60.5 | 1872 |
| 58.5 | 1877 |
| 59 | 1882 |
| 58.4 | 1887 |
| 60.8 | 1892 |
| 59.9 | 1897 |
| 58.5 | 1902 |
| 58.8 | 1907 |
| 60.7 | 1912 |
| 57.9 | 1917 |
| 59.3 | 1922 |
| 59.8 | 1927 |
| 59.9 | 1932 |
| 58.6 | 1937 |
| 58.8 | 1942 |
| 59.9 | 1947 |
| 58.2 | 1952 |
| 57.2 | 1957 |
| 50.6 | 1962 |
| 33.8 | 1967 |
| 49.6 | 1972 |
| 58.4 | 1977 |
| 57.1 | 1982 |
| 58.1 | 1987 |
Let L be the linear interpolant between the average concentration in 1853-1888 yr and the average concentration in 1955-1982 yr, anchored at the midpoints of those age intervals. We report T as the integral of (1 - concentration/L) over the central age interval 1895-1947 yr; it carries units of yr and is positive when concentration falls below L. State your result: -4.81 yr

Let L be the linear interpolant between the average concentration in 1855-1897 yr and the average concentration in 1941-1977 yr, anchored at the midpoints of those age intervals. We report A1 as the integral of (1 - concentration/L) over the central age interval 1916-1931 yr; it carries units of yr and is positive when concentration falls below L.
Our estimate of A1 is -1.1 yr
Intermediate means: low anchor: 58.7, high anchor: 52.7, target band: 59.2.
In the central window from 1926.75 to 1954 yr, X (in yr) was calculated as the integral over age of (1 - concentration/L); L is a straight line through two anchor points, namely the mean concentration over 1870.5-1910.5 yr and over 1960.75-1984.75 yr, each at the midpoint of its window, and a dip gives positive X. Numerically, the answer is -2.8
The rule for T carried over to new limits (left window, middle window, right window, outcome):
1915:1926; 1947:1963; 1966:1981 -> -1.10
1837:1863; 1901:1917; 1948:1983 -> -1.27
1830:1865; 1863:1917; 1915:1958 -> -1.01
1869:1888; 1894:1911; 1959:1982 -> -0.82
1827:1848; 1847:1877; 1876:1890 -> -0.08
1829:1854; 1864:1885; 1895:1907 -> -0.21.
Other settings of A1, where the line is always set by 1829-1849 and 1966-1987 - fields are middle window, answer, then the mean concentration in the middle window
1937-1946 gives -1.0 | 58.9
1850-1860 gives 0.0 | 57.1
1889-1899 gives -0.9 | 60.3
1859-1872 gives -0.4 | 58.3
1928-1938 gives -1.1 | 59.4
